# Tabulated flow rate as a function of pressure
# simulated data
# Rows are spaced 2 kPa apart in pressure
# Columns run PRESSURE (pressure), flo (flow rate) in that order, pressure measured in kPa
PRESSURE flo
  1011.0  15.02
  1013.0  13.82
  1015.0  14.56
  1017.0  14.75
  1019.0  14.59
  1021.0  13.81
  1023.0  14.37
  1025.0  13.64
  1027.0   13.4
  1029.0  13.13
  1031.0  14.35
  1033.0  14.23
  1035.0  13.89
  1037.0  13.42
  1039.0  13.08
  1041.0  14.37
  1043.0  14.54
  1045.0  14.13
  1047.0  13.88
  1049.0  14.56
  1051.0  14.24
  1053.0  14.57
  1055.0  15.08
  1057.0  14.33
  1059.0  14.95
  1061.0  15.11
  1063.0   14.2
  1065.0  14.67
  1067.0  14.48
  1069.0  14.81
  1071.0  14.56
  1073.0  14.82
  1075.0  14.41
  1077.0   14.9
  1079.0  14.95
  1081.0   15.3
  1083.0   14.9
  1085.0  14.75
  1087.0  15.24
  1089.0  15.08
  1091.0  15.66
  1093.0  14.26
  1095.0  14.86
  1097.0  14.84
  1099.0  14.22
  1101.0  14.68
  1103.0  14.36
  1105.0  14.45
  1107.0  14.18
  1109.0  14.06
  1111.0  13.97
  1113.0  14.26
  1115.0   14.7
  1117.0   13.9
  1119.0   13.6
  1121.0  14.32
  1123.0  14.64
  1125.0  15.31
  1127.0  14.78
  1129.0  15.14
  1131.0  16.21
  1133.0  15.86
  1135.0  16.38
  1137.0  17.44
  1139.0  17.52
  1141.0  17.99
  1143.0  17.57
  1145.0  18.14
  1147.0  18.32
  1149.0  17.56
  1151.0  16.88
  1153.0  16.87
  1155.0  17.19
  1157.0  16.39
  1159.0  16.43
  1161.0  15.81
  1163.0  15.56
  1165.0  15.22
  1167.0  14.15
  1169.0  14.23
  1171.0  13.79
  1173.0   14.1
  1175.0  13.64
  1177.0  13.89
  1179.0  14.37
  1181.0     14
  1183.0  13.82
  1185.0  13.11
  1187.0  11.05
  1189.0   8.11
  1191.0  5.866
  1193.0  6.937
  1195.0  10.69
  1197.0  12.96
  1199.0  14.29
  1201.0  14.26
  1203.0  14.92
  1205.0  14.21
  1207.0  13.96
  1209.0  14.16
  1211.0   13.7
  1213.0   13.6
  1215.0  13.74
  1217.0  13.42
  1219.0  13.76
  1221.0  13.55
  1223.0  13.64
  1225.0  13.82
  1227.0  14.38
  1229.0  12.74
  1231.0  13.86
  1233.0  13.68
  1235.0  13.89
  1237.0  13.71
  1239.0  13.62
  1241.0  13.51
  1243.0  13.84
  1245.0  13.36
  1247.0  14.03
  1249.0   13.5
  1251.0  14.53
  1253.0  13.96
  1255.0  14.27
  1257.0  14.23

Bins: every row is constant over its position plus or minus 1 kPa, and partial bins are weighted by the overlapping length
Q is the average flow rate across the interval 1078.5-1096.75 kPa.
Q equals 15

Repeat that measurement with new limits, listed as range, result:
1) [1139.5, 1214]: 14.3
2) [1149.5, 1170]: 15.9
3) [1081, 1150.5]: 15.4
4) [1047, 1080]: 14.6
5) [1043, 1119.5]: 14.6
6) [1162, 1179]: 14.3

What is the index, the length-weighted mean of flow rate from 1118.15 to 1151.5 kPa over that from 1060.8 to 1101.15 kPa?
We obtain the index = 1.10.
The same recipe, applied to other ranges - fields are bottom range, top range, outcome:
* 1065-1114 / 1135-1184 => 1.08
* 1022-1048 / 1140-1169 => 1.20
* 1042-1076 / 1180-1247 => 0.89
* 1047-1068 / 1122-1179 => 1.09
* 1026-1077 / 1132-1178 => 1.13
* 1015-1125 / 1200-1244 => 0.96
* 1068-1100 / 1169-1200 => 0.82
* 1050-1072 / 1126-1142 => 1.12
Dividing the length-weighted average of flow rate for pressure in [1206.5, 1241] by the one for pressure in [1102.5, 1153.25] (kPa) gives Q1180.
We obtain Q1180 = 0.9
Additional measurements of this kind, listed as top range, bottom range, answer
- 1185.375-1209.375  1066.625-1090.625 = 0.79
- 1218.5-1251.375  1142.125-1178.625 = 0.87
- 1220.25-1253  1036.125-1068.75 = 0.96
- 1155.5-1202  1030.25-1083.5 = 0.91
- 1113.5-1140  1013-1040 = 1.10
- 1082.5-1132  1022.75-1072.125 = 1.03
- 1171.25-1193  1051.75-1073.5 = 0.82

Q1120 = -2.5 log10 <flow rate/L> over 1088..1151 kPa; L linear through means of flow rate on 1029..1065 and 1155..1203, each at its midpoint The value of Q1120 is -0.13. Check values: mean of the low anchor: 14.3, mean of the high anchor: 13.3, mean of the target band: 15.5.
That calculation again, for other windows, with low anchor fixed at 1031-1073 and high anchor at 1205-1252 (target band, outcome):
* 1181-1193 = 0.31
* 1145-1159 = -0.22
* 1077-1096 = -0.06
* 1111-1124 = -0.01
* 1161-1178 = -0.03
